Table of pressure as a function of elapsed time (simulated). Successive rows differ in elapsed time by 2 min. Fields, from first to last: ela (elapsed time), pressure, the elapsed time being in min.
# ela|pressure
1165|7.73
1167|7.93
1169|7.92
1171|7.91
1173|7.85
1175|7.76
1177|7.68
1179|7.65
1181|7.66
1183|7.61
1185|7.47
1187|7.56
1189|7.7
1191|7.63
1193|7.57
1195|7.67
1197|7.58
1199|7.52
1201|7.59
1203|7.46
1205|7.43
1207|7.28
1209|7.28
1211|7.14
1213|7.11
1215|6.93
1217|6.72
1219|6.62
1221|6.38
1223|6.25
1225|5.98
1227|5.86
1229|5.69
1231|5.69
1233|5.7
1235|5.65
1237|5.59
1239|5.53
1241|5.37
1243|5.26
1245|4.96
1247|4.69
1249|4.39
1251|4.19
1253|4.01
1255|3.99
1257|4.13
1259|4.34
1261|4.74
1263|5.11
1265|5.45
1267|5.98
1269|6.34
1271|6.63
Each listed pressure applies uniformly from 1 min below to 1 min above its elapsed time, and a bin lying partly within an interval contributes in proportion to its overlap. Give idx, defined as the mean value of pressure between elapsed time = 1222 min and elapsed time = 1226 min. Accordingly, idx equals 6.12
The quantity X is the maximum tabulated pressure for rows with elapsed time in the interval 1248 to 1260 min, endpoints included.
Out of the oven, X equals 4.39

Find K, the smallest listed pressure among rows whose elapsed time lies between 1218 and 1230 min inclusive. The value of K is 5.69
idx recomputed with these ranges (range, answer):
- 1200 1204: 7.53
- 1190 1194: 7.6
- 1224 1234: 5.78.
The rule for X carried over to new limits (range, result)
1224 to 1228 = 5.98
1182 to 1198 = 7.7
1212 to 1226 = 7.11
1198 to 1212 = 7.59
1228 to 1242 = 5.7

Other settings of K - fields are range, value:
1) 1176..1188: 7.47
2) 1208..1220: 6.62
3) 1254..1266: 3.99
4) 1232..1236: 5.65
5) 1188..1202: 7.52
